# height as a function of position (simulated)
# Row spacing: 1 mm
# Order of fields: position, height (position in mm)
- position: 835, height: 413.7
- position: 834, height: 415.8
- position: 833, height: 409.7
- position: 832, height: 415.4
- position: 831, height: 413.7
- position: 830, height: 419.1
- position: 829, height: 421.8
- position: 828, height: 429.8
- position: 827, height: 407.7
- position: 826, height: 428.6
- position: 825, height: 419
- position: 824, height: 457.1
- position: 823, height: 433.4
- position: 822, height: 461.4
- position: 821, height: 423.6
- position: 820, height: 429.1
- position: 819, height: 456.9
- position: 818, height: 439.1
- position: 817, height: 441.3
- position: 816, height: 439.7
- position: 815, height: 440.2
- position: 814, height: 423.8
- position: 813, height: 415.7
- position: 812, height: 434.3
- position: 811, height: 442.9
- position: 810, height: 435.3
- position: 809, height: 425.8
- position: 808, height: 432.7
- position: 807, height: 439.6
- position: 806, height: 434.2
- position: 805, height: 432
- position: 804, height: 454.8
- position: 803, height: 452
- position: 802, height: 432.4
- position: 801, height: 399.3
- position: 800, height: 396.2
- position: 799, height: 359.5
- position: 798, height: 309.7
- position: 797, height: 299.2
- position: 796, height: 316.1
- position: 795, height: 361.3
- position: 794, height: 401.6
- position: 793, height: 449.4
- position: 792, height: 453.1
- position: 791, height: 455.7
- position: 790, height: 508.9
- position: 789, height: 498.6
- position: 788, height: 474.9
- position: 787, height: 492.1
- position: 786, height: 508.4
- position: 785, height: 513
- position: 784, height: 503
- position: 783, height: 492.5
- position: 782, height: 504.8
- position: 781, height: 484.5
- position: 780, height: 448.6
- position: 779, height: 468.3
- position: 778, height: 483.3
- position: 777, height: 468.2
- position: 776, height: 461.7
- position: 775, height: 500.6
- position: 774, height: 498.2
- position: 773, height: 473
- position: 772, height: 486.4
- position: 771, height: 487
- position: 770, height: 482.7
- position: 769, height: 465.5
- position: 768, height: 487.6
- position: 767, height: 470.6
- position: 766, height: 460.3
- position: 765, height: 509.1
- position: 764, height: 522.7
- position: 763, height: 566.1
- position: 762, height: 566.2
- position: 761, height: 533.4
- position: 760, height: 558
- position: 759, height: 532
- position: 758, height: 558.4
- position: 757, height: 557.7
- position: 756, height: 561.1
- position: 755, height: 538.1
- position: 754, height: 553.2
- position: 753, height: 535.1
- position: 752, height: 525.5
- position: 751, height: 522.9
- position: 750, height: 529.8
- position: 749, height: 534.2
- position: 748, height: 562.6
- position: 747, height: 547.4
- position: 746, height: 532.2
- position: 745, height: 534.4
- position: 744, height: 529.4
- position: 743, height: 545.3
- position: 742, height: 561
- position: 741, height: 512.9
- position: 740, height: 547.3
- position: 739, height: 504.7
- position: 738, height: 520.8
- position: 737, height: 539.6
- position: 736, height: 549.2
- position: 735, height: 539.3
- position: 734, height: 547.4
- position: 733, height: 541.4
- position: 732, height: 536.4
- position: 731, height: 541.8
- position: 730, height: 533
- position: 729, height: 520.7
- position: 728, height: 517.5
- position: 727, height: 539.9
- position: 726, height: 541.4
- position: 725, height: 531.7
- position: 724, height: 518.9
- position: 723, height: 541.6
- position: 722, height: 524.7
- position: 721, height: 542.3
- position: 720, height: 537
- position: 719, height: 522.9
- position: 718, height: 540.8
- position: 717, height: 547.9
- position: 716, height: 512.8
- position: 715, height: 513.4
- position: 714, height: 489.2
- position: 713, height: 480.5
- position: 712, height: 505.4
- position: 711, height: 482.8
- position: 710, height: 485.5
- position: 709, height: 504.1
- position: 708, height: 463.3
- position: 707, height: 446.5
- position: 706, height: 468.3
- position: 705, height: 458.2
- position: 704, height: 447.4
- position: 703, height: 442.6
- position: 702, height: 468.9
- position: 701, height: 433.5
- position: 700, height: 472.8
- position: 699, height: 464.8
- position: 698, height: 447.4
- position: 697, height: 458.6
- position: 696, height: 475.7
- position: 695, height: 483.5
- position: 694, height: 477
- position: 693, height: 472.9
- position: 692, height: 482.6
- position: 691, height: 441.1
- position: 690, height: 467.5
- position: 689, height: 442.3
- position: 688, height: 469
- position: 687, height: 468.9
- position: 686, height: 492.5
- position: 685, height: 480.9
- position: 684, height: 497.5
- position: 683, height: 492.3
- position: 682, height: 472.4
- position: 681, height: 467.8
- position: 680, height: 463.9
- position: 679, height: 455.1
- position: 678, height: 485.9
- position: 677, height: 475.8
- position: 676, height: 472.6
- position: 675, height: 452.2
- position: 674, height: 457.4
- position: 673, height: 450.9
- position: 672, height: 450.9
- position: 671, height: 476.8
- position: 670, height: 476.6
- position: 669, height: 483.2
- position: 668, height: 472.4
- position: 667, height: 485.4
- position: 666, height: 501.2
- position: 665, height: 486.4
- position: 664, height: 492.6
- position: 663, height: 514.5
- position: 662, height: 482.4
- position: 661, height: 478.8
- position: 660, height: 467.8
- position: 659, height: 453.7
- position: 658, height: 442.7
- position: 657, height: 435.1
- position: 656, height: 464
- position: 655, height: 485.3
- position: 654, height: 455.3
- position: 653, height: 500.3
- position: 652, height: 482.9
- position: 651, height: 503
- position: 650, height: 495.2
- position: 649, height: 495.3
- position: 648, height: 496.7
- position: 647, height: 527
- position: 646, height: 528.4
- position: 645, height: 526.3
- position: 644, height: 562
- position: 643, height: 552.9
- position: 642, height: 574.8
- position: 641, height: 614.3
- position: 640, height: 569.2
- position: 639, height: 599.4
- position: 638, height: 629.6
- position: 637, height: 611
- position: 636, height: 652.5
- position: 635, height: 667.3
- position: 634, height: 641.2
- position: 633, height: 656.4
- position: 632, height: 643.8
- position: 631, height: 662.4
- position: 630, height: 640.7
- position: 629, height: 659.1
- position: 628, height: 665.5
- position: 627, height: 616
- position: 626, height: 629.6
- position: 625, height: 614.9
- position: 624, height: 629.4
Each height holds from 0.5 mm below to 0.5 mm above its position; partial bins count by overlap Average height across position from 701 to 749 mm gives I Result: 517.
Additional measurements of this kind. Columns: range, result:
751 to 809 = 474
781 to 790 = 498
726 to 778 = 524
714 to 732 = 530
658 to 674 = 476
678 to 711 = 468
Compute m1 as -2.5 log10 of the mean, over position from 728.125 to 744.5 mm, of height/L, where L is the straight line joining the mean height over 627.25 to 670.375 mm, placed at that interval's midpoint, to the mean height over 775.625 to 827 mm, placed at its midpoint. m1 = -0.112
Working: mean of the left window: 541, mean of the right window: 440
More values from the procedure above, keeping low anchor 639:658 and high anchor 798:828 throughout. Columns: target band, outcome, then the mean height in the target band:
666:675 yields 0.075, 470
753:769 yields -0.162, 530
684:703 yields 0.056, 467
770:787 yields -0.092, 486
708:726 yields -0.080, 516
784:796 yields -0.047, 461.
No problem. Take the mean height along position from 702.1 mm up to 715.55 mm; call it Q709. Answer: 476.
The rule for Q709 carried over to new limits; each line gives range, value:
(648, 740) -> 489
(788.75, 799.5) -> 399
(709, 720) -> 509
